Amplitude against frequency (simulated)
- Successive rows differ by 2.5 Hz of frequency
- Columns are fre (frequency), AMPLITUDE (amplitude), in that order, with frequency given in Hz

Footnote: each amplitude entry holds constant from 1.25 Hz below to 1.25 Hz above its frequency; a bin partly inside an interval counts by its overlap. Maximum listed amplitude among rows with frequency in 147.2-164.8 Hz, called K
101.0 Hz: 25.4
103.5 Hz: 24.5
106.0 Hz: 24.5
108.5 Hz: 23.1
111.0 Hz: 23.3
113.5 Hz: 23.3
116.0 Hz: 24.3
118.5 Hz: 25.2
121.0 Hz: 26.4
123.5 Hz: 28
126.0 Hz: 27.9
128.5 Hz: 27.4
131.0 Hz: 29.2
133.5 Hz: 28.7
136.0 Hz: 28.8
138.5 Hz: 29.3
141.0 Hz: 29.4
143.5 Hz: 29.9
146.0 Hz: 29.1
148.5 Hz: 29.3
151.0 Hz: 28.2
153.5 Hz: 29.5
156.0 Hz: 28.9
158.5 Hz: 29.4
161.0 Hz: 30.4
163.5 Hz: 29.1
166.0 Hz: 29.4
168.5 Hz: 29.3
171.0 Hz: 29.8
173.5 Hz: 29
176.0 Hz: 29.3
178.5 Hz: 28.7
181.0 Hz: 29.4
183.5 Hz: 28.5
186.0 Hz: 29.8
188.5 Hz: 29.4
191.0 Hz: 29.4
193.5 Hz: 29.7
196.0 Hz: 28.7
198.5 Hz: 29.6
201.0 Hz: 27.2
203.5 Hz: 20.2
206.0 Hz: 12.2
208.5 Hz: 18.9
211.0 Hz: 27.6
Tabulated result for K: 30.4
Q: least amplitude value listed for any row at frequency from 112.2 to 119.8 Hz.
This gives 23.3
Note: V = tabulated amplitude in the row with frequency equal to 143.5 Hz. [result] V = 29.9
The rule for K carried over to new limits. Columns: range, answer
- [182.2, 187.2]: 29.8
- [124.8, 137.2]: 29.2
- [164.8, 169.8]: 29.4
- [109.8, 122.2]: 26.4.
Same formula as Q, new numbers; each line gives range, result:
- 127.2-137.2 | 27.4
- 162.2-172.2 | 29.1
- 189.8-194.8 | 29.4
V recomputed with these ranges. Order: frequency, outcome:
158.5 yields 29.4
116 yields 24.3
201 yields 27.2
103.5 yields 24.5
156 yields 28.9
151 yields 28.2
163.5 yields 29.1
